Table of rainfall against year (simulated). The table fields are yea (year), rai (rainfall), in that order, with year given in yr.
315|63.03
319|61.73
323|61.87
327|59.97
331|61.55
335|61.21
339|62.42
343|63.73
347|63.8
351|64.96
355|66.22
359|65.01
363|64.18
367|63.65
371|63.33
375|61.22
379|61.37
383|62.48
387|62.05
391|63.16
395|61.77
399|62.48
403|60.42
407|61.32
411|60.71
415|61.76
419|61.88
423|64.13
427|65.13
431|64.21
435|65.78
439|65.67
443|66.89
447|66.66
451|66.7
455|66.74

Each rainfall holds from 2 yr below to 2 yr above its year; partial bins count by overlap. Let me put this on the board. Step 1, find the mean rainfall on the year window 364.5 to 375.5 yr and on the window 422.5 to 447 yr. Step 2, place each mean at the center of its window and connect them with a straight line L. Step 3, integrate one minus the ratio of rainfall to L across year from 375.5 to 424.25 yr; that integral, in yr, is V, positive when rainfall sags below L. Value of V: 1.7 yr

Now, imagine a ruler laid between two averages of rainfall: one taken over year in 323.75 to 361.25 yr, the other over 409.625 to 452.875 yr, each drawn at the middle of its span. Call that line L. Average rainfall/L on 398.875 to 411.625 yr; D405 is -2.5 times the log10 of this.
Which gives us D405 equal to 0.05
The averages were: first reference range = 63.2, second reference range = 64.6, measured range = 61.1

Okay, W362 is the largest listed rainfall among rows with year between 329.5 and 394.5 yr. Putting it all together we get 66.22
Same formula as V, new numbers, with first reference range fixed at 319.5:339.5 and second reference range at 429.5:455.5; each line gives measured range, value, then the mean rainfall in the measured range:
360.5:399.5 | 0.53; 62.6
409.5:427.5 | 0.70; 62.6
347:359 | -0.55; 65.2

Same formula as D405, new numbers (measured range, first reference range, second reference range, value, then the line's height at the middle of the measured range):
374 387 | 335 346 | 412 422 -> 0.01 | 62.4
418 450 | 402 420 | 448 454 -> -0.01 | 64.4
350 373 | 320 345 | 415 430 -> -0.04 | 62.3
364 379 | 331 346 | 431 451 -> 0.02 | 63.6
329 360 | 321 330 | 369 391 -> -0.04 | 61.4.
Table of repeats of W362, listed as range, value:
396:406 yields 62.48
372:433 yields 65.13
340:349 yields 63.8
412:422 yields 61.88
